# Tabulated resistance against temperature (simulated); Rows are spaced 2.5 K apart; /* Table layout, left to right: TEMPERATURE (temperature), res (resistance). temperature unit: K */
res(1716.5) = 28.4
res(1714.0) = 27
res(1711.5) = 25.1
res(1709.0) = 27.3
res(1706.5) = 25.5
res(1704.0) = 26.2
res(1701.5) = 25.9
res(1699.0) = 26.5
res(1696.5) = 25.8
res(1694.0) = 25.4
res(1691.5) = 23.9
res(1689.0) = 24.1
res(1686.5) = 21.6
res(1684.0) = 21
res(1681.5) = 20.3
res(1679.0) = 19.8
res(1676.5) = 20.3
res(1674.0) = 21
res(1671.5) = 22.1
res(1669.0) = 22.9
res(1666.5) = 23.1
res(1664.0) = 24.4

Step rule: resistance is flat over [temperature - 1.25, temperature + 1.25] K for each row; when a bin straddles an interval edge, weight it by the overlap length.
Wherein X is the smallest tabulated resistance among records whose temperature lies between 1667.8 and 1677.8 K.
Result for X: 20.3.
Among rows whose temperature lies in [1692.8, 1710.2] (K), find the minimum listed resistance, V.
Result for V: 25.4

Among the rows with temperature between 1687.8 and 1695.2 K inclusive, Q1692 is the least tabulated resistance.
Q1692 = 23.9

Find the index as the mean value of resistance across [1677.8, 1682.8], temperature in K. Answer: 20.1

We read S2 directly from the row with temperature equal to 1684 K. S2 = 21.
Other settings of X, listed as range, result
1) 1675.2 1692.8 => 19.8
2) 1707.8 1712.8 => 25.1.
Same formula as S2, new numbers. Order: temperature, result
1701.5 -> 25.9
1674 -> 21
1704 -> 26.2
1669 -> 22.9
